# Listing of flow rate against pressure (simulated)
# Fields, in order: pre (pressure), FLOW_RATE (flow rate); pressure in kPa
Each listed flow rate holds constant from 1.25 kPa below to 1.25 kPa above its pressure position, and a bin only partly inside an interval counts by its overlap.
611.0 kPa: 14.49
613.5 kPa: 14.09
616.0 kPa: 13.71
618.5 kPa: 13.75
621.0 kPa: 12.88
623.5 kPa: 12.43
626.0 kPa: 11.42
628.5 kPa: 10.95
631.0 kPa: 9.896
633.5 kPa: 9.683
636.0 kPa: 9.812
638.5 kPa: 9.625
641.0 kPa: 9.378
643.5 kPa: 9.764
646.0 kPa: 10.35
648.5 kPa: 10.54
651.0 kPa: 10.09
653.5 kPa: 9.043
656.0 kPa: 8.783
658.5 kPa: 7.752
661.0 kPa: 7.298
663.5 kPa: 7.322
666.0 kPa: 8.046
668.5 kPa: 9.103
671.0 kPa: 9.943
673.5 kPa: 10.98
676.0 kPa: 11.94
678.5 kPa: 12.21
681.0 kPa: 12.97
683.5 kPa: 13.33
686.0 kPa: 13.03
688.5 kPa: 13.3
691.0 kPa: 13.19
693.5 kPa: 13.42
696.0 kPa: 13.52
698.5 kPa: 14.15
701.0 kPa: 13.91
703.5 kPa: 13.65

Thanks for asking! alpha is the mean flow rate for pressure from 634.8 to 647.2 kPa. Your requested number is 9.78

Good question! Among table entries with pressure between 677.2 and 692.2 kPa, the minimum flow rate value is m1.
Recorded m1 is 12.21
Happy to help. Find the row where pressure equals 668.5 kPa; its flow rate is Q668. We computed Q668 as 9.103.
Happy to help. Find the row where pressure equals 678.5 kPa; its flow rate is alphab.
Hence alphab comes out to 12.21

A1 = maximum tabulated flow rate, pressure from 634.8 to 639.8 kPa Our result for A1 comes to 9.812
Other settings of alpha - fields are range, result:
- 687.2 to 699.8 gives 13.5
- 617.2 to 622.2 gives 13.3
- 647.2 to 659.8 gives 9.24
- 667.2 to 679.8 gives 10.8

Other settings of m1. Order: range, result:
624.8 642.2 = 9.378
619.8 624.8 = 12.43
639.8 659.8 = 7.752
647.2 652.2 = 10.09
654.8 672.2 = 7.298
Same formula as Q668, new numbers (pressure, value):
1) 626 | 11.42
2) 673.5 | 10.98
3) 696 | 13.52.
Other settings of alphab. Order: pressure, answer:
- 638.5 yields 9.625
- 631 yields 9.896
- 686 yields 13.03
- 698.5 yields 14.15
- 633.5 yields 9.683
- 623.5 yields 12.43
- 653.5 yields 9.043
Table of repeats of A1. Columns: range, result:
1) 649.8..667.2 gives 10.09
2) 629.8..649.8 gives 10.54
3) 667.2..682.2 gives 12.97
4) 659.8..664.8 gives 7.322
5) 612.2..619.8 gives 14.09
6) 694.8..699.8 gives 14.15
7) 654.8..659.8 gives 8.783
